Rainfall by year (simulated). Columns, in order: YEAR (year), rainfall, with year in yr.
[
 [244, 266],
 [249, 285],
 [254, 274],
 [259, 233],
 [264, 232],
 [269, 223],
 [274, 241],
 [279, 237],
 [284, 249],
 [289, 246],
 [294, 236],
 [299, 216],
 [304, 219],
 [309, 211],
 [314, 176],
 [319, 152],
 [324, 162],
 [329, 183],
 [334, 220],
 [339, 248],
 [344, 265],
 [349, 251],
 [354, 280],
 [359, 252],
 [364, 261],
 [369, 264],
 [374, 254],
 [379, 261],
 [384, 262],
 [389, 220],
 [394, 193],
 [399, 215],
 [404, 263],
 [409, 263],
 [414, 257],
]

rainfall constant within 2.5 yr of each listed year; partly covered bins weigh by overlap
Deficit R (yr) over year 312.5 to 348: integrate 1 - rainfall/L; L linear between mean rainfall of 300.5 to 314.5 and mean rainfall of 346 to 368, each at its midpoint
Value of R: 4.5 yr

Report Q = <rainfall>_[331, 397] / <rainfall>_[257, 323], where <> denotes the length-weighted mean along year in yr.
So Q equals 1.1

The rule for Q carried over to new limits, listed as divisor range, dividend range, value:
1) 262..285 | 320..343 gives 0.87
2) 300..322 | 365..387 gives 1.36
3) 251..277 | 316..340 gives 0.78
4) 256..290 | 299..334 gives 0.79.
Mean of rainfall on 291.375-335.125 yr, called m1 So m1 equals 197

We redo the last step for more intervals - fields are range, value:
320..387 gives 241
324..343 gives 214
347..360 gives 262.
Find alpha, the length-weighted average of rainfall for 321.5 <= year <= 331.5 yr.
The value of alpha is 172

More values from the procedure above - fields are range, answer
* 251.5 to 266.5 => 246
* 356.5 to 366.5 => 256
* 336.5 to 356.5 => 261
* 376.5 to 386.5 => 262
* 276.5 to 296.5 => 242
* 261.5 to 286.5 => 236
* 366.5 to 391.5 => 252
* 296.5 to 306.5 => 218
